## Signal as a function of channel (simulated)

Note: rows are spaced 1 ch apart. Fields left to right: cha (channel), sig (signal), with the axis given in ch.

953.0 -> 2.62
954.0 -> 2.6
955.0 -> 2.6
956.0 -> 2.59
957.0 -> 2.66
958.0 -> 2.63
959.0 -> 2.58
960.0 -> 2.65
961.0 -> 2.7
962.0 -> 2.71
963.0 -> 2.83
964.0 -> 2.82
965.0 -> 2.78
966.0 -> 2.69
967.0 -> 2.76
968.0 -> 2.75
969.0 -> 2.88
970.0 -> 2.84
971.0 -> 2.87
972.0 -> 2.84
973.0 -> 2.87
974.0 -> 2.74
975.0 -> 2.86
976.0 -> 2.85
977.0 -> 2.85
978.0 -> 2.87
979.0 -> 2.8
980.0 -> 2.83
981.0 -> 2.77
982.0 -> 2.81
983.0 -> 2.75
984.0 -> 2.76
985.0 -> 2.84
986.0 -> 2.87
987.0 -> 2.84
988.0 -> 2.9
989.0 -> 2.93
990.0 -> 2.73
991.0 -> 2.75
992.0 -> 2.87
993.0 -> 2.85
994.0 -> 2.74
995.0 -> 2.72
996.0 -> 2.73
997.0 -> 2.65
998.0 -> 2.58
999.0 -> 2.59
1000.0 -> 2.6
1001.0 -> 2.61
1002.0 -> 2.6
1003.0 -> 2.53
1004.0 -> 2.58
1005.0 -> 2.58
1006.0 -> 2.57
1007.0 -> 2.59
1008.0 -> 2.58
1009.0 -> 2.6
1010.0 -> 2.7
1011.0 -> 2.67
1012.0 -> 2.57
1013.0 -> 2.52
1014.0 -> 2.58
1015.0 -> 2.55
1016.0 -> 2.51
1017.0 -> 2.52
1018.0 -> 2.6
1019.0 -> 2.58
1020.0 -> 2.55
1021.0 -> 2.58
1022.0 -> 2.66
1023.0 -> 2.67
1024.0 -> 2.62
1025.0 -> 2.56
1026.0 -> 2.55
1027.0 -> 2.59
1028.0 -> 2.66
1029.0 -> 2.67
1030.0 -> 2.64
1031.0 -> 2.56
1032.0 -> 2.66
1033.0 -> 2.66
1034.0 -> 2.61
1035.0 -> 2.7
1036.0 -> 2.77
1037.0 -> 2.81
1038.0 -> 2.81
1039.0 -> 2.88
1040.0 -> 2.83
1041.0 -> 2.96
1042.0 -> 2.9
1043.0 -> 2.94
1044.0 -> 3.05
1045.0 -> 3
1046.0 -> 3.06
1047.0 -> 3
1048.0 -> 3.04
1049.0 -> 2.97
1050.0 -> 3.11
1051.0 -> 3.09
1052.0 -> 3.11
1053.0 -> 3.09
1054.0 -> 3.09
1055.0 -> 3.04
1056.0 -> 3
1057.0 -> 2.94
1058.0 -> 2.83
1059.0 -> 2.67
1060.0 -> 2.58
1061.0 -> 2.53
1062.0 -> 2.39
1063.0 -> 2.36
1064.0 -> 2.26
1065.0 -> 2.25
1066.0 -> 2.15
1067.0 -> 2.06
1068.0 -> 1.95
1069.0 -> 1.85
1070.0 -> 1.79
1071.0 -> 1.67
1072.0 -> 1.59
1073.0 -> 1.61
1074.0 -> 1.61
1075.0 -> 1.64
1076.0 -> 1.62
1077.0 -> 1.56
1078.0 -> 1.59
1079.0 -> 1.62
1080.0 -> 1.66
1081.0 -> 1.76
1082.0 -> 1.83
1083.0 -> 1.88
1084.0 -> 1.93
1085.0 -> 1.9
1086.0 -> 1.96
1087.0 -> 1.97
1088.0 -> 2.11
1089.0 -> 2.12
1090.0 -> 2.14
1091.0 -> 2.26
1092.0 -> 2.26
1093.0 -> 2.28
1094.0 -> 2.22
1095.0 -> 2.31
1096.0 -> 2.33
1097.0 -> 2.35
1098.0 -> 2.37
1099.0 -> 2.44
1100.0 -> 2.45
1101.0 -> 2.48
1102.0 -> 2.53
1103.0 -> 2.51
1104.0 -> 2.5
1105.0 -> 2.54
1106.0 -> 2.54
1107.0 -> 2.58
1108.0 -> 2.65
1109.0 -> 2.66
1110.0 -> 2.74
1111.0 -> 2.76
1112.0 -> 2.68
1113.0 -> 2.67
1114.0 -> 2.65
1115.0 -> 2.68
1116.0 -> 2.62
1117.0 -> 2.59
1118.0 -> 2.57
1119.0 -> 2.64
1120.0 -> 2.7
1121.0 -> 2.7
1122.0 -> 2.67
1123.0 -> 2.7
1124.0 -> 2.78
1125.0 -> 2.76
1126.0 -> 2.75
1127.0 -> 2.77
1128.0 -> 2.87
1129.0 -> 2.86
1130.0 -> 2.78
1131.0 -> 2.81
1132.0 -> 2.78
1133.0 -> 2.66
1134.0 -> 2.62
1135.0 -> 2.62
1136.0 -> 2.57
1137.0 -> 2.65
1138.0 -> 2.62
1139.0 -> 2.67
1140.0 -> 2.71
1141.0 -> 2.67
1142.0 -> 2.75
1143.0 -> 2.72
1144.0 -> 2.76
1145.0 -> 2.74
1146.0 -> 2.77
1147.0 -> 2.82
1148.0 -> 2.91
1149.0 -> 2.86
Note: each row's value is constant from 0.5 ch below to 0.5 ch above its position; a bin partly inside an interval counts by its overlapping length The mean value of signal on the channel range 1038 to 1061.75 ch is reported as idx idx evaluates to 2.94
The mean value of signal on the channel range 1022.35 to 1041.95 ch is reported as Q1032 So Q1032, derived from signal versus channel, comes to 2.7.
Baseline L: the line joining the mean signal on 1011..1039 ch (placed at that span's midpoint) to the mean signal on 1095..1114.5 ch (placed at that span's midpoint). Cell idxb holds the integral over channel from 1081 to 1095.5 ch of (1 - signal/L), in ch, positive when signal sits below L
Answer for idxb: 2.8 ch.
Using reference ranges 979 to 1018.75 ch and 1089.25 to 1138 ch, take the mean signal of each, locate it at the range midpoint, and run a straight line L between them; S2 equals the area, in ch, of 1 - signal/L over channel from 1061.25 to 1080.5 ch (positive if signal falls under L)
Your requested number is 5.6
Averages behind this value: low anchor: 2.68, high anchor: 2.58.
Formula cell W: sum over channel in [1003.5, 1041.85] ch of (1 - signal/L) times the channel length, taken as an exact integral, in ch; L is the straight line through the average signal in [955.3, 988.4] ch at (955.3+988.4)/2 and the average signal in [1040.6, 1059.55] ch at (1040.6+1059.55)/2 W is 3.64 ch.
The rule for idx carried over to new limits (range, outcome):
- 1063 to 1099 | 1.97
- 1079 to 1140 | 2.47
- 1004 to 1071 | 2.66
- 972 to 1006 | 2.75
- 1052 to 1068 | 2.61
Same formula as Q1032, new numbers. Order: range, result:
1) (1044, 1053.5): 3.05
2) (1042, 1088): 2.33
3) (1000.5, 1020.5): 2.58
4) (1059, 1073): 2.11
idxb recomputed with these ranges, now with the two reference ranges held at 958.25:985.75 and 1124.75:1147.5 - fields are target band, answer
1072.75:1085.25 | 4.74 ch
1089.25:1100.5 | 1.79 ch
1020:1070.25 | 1.22 ch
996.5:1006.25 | 0.66 ch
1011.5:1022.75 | 0.83 ch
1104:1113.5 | 0.34 ch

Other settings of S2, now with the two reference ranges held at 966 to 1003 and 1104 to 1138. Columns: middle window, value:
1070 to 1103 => 8.52 ch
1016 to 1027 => 0.66 ch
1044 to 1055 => -1.30 ch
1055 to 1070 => 1.69 ch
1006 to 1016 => 0.61 ch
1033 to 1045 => -0.45 ch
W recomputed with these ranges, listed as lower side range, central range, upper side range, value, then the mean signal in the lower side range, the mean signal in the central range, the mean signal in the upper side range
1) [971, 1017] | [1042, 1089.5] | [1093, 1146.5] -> 6.16 ch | 2.71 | 2.32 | 2.63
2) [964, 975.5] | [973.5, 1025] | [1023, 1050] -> 2.06 ch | 2.81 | 2.69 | 2.79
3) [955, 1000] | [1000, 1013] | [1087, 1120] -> 0.50 ch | 2.77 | 2.6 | 2.47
